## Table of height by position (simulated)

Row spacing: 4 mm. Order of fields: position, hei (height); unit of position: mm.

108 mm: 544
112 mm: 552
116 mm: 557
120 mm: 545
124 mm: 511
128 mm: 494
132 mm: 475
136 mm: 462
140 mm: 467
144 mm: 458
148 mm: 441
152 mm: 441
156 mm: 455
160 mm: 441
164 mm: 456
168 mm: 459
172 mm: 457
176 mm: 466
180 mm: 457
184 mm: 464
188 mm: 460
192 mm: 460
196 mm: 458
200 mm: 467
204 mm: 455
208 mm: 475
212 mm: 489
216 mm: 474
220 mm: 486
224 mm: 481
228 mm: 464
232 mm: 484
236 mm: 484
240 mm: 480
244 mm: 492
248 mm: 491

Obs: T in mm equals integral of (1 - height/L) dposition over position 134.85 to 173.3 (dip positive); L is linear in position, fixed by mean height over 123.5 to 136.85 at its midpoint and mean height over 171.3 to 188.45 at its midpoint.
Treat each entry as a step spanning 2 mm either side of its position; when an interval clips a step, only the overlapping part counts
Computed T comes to 1.6 mm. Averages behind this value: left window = 485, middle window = 453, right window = 461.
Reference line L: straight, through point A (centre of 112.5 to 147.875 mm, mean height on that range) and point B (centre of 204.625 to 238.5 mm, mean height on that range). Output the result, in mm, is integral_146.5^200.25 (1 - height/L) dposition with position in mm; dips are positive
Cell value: 3.5 mm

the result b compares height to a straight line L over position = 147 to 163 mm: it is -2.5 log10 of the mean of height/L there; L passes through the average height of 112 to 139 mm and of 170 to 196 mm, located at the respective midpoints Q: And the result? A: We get 0.09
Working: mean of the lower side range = 509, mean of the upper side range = 460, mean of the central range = 445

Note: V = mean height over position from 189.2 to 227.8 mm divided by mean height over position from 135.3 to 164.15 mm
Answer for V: 1.04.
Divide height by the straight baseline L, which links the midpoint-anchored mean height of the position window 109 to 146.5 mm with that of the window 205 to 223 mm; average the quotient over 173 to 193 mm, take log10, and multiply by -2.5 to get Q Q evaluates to 0.06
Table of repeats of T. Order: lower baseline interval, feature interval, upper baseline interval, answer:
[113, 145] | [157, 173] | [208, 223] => 1.3 mm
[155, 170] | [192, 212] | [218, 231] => 0.1 mm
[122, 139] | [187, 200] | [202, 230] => 0.5 mm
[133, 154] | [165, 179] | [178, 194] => 0.0 mm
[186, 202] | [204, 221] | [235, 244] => -0.3 mm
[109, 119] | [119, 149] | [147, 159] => 1.0 mm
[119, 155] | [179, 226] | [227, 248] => 1.1 mm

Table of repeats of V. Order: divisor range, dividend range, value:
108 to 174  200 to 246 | 0.99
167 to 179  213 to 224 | 1.04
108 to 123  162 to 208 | 0.84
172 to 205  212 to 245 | 1.04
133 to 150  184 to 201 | 1.01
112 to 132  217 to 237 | 0.91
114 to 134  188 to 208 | 0.89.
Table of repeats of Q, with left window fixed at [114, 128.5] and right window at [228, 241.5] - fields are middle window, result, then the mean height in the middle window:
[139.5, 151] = 0.15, 453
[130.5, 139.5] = 0.12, 468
